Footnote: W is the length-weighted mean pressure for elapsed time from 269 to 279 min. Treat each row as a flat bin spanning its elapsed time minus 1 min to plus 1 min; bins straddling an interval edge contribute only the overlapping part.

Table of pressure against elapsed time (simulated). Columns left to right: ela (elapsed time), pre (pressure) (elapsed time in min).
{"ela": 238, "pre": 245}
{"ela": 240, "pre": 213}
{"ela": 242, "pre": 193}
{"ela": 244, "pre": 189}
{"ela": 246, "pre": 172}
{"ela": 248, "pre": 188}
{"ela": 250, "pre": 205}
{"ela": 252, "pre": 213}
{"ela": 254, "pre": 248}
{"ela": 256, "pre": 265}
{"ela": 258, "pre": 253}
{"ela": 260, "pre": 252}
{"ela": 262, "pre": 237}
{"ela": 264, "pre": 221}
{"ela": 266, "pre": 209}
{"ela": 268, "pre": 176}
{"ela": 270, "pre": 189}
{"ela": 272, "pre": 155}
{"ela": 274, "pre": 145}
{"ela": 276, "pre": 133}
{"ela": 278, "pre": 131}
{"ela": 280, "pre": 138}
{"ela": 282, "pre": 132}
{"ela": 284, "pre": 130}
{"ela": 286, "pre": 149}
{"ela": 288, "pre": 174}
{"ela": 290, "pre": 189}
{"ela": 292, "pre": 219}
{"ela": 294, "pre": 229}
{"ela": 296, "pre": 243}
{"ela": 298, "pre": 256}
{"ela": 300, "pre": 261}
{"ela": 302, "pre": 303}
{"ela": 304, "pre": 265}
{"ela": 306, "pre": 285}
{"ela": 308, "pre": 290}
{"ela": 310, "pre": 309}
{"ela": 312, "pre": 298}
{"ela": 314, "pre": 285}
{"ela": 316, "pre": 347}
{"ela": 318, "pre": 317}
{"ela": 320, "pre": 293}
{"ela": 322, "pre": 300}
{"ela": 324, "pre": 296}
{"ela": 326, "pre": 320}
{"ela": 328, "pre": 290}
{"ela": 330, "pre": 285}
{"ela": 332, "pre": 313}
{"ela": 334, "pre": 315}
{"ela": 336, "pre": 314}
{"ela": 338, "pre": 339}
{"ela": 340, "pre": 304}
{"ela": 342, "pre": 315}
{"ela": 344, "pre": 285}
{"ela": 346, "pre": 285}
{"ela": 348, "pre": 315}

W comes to 151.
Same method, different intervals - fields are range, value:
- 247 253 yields 202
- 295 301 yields 253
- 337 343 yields 319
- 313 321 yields 310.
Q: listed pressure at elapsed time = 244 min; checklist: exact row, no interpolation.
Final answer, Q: 189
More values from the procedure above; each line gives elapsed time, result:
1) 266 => 209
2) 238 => 245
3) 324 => 296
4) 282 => 132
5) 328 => 290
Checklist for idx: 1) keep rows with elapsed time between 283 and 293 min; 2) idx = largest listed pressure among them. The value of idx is 219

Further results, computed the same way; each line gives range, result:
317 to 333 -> 320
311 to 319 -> 347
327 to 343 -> 339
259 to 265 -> 252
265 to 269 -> 209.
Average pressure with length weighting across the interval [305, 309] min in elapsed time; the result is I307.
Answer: 288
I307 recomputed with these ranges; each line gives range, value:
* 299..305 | 276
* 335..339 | 326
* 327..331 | 288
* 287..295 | 203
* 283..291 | 160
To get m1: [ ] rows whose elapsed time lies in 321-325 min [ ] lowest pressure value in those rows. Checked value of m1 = 296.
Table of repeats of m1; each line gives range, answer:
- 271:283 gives 131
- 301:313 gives 265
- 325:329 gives 290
